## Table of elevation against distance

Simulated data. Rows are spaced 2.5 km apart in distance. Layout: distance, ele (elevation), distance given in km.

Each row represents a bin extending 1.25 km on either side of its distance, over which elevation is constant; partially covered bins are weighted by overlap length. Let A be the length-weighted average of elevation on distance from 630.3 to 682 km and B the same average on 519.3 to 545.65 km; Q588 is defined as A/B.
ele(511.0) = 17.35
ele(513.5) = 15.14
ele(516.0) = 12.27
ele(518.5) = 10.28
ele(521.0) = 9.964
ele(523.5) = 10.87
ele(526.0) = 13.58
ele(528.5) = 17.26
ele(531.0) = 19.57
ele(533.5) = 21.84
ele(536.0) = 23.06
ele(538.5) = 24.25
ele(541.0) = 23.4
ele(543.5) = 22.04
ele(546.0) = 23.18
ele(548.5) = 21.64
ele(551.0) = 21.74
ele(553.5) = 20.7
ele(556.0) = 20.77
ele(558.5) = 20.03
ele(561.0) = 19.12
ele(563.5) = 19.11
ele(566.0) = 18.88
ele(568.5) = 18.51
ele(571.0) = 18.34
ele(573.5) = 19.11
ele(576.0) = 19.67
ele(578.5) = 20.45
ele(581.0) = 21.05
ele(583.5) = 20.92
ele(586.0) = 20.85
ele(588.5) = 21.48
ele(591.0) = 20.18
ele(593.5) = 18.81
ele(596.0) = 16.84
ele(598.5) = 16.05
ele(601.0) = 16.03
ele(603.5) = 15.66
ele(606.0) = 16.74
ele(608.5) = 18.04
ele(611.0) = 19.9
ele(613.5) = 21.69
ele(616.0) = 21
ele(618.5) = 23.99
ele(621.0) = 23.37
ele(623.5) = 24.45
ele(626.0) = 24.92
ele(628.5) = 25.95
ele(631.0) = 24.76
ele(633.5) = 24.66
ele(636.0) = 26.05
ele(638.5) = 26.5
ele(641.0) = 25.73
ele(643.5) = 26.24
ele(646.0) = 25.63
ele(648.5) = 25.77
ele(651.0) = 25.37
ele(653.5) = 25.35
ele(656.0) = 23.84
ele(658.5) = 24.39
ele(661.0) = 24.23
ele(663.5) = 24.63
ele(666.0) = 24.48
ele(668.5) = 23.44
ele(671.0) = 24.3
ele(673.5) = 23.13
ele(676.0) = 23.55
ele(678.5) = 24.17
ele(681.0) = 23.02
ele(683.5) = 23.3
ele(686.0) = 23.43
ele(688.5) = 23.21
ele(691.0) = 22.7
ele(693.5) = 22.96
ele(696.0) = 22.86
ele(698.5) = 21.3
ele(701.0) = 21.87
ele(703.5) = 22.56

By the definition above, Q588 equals 1.33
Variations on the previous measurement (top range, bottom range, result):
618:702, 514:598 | 1.27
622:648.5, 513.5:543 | 1.50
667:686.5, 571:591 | 1.16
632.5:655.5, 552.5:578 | 1.32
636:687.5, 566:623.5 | 1.25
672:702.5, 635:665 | 0.91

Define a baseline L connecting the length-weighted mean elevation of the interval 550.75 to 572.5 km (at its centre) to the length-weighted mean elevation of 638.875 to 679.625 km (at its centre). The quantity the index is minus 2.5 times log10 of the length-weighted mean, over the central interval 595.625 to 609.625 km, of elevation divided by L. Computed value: 0.30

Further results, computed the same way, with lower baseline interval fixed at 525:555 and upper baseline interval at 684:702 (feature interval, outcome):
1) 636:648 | -0.18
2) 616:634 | -0.11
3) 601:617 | 0.17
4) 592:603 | 0.27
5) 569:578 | 0.12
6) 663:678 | -0.07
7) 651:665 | -0.11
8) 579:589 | 0.03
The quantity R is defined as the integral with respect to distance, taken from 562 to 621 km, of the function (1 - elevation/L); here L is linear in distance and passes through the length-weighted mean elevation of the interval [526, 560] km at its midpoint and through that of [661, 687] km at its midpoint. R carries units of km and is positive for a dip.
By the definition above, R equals 7.4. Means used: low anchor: 21.2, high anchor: 23.8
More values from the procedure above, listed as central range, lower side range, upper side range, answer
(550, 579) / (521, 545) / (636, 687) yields 1.1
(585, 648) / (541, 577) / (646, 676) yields 2.4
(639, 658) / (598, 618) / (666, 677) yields -3.2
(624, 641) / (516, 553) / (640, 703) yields -2.3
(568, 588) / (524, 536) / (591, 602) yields -2.8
